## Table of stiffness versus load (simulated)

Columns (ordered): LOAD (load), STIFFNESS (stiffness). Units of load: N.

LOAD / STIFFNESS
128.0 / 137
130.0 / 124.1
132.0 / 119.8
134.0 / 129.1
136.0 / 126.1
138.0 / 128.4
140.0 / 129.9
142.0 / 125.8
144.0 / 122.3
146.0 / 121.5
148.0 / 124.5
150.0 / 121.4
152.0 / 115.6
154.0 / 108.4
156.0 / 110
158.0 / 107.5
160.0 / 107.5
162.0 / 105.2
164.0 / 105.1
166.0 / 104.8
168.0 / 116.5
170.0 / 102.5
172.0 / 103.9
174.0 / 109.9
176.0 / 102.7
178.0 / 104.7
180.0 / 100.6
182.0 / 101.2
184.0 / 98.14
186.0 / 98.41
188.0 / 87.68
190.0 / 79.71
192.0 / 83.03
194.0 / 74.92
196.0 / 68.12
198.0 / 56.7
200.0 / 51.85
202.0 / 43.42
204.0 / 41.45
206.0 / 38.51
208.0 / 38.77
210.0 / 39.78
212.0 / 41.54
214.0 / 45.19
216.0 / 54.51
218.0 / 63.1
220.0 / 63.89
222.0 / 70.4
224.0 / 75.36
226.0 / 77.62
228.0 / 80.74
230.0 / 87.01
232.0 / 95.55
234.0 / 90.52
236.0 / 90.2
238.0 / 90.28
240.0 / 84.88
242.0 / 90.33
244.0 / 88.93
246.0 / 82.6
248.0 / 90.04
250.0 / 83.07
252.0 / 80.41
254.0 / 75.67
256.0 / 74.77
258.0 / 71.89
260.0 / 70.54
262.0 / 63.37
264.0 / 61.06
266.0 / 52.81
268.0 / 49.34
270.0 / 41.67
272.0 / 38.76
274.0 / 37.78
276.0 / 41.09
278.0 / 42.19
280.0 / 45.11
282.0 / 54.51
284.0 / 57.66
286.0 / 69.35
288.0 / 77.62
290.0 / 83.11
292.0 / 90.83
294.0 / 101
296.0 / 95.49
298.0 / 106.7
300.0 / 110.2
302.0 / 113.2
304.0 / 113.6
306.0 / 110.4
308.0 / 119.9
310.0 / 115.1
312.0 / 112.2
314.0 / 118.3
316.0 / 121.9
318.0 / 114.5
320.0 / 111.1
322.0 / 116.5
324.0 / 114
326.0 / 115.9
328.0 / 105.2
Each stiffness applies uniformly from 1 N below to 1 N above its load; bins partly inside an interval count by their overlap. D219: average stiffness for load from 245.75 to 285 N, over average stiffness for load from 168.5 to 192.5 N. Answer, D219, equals 0.6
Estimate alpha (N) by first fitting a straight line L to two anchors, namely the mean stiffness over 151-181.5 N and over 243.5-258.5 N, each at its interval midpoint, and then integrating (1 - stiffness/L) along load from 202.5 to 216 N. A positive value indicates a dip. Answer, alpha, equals 7.4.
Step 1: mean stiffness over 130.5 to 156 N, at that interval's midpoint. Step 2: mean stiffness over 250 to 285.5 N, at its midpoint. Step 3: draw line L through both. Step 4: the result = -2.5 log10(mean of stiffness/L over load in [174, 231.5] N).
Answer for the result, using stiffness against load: 0.27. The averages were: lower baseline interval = 122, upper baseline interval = 57.3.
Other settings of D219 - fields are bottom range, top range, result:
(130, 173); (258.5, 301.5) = 0.58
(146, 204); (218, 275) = 0.77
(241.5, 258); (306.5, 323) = 1.41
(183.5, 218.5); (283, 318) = 1.67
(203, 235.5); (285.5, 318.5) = 1.66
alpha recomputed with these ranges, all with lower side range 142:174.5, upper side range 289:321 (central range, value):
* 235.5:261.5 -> 6.60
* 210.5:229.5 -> 8.08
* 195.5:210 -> 8.35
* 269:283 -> 8.49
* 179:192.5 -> 2.23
